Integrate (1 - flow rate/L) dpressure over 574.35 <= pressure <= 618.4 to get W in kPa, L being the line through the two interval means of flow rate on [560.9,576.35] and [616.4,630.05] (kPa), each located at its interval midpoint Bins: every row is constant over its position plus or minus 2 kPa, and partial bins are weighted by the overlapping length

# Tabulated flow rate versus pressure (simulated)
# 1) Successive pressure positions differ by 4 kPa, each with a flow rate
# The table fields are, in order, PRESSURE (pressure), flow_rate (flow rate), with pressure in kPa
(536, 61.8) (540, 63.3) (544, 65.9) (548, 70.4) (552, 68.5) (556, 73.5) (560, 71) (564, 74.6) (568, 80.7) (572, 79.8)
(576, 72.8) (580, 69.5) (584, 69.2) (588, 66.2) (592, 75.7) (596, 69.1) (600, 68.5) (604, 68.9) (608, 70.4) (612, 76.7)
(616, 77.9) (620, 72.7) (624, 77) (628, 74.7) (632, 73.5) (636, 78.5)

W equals 2.7 kPa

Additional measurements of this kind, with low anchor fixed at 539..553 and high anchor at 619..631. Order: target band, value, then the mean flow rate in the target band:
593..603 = 0.4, 69.5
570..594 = -0.5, 72.2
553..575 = -2.1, 75.4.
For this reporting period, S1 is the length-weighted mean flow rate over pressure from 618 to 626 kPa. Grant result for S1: 74.8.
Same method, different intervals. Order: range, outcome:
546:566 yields 71.6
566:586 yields 74.4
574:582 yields 71.2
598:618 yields 72.5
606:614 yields 73.6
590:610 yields 70.5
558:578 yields 75.8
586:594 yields 71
